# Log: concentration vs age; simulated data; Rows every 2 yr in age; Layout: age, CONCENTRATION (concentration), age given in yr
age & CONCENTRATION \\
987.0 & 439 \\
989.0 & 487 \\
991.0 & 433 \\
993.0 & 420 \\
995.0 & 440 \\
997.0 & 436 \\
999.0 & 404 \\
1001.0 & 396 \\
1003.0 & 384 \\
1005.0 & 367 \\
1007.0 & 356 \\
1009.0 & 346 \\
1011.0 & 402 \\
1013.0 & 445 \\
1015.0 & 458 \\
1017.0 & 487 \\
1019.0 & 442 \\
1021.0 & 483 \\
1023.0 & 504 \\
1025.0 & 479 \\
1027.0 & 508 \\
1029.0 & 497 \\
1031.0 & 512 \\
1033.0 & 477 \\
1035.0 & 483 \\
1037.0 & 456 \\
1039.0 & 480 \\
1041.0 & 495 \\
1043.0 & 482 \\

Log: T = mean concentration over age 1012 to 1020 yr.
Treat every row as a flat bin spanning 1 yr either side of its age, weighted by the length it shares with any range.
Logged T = 458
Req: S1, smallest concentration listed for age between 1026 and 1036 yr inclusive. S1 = 477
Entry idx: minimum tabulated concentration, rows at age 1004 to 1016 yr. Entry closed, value 346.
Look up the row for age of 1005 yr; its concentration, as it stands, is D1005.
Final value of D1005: 367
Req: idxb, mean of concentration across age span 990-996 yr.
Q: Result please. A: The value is 431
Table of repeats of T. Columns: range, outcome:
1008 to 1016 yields 413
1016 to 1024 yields 479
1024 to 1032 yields 499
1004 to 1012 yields 368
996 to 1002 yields 412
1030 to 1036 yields 491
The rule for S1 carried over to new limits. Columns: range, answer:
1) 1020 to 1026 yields 479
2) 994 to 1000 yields 404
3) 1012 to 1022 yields 442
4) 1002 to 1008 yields 356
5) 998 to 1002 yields 396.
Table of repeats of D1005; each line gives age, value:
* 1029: 497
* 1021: 483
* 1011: 402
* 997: 436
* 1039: 480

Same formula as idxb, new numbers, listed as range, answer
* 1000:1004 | 390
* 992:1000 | 425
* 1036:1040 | 468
